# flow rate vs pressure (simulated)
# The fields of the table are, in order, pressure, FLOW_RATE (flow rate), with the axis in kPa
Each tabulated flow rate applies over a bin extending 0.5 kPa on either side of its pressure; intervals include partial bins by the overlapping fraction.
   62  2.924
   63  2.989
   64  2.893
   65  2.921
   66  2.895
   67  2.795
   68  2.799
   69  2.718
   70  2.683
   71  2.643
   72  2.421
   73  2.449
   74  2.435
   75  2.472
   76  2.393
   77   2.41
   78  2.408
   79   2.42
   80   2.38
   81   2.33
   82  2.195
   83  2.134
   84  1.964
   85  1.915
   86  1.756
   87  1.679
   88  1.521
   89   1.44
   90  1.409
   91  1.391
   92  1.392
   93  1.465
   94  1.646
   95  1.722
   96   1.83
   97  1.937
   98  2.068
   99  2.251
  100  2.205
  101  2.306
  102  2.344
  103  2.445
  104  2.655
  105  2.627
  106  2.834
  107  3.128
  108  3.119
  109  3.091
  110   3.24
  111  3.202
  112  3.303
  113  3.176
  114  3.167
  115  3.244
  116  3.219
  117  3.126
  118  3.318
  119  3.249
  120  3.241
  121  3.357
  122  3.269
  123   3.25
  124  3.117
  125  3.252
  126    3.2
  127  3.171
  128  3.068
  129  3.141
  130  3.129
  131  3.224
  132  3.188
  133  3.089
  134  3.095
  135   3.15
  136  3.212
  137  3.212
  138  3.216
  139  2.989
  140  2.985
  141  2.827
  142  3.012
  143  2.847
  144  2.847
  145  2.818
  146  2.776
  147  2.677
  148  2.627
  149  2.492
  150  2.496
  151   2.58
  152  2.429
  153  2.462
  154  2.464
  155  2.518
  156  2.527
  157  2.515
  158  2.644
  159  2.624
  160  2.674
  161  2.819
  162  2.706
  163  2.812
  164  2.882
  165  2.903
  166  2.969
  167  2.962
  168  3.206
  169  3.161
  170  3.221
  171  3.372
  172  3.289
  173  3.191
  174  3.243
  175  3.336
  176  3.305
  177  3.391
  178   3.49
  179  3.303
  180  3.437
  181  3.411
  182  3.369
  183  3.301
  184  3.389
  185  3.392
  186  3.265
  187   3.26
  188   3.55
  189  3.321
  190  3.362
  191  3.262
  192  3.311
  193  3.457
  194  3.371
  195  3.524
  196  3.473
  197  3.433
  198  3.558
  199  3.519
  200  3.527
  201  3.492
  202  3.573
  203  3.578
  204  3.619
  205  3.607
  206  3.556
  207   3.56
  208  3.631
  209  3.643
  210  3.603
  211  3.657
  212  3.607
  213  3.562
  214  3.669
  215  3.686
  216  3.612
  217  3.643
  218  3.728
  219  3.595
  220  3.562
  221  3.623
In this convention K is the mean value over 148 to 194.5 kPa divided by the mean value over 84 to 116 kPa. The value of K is 1.32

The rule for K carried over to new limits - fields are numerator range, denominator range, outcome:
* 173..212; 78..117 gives 1.48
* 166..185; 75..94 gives 1.71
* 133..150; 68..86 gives 1.23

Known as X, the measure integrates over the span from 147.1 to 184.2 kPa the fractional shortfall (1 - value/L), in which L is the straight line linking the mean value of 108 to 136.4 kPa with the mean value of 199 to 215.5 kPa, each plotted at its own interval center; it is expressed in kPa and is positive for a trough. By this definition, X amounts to 4.92 kPa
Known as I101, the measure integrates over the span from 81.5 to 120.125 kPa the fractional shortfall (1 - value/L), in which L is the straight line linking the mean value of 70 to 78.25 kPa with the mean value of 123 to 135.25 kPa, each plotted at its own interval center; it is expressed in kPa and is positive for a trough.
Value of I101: 5.86 kPa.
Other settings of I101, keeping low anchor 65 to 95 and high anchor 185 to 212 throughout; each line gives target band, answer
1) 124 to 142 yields -2.4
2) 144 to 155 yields 1.3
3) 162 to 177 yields 0.2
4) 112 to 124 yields -3.0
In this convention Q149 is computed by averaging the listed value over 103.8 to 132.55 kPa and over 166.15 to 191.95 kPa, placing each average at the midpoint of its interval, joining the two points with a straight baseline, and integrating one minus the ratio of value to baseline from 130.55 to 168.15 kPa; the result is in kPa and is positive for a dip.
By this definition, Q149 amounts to 4.7 kPa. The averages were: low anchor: 3.15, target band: 2.82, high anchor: 3.31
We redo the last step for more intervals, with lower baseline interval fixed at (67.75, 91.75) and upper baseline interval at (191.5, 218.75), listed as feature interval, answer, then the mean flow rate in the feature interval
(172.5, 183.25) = -0.3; 3.34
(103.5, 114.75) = -2.5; 3.05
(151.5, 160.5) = 1.4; 2.54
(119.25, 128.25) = -1.9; 3.22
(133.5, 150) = -0.3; 2.91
